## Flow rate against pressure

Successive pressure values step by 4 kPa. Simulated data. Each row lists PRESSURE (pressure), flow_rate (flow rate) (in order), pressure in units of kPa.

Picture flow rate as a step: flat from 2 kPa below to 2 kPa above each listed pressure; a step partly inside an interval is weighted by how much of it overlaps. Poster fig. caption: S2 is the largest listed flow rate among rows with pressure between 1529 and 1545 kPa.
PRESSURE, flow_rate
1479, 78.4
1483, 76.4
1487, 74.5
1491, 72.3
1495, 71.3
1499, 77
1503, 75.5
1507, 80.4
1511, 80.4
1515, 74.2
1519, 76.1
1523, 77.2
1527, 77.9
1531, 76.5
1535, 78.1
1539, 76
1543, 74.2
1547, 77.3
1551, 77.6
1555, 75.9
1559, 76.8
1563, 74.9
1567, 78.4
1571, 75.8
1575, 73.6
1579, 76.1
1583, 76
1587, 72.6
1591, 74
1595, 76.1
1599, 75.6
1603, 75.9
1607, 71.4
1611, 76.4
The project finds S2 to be 78.1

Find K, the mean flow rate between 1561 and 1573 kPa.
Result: 76.4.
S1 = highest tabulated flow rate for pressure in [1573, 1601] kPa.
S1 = 76.1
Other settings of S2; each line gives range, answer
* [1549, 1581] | 78.4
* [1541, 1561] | 77.6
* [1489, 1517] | 80.4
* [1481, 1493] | 76.4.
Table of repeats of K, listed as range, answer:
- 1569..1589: 74.8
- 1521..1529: 77.6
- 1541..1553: 76.4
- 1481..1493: 74.4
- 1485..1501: 73.8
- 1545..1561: 76.9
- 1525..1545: 76.5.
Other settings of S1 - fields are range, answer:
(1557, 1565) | 76.8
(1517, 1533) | 77.9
